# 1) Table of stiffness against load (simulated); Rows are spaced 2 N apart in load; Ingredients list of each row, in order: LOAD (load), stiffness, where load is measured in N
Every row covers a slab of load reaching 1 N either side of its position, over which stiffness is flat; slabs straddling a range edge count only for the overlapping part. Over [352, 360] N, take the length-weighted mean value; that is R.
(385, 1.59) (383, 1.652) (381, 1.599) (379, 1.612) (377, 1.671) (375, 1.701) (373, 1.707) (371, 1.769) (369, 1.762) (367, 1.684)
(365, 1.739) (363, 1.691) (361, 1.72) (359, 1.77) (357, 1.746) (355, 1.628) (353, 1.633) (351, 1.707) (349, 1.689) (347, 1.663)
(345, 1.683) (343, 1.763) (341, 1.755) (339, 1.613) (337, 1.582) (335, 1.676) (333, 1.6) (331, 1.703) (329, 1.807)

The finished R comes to 1.69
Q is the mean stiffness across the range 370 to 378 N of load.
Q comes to 1.71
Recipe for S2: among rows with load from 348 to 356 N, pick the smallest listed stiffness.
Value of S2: 1.628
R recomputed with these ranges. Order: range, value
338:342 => 1.68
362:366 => 1.72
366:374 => 1.73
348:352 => 1.7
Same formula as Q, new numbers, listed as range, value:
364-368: 1.71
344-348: 1.67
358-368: 1.72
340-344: 1.76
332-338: 1.62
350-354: 1.67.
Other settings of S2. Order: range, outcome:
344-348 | 1.663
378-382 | 1.599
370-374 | 1.707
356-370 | 1.684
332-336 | 1.6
